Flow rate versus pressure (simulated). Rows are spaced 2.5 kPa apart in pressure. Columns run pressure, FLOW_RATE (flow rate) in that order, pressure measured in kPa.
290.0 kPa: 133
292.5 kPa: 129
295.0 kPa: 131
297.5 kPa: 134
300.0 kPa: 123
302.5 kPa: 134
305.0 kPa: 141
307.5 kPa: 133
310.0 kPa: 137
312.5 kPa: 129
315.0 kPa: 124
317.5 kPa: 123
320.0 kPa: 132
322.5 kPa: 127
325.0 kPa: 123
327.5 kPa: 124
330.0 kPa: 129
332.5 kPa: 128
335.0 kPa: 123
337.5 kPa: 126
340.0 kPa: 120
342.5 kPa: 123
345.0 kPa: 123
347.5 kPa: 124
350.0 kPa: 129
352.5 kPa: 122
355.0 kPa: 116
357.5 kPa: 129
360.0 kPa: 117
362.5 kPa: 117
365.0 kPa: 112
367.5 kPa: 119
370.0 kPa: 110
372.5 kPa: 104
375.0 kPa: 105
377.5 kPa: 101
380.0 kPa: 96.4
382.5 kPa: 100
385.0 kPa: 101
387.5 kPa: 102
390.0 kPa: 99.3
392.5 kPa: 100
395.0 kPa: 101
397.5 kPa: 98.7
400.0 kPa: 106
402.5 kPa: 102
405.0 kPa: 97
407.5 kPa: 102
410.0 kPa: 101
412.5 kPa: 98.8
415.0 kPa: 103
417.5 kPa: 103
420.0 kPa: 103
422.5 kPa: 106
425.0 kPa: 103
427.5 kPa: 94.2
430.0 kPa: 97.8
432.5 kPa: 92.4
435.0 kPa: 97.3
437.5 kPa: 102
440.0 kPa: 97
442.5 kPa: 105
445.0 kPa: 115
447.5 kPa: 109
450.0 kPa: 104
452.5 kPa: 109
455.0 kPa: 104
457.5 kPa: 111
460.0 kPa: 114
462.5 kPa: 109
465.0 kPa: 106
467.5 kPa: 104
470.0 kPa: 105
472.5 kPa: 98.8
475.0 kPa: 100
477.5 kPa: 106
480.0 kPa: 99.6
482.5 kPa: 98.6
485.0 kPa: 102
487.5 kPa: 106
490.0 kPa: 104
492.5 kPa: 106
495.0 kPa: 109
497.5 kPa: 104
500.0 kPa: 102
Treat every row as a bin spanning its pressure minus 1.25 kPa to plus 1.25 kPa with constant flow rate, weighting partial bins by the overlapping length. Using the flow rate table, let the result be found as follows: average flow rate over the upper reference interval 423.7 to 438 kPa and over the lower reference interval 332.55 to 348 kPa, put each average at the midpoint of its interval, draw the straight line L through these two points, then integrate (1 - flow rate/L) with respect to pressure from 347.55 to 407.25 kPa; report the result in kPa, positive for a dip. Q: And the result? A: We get 2.54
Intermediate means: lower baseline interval 124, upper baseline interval 97.6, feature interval 108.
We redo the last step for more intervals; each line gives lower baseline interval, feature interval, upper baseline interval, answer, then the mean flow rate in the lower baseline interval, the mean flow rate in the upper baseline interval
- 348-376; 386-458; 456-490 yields 5.21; 117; 105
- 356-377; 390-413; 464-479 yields 1.98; 114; 103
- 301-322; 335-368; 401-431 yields -0.47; 131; 101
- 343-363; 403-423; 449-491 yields 2.07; 122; 105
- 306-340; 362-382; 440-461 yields 2.10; 127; 108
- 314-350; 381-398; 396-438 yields 1.26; 125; 100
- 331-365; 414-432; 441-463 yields 1.85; 122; 109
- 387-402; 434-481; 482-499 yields -0.82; 101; 104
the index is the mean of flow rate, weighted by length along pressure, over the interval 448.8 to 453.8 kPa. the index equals 106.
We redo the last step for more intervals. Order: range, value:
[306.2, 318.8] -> 129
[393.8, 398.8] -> 99.9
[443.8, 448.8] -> 112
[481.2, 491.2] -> 103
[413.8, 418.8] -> 103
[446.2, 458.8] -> 107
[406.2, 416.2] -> 101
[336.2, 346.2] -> 123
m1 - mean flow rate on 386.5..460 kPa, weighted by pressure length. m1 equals 102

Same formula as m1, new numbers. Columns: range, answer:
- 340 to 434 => 107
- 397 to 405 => 102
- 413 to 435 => 100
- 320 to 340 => 126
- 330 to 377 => 119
